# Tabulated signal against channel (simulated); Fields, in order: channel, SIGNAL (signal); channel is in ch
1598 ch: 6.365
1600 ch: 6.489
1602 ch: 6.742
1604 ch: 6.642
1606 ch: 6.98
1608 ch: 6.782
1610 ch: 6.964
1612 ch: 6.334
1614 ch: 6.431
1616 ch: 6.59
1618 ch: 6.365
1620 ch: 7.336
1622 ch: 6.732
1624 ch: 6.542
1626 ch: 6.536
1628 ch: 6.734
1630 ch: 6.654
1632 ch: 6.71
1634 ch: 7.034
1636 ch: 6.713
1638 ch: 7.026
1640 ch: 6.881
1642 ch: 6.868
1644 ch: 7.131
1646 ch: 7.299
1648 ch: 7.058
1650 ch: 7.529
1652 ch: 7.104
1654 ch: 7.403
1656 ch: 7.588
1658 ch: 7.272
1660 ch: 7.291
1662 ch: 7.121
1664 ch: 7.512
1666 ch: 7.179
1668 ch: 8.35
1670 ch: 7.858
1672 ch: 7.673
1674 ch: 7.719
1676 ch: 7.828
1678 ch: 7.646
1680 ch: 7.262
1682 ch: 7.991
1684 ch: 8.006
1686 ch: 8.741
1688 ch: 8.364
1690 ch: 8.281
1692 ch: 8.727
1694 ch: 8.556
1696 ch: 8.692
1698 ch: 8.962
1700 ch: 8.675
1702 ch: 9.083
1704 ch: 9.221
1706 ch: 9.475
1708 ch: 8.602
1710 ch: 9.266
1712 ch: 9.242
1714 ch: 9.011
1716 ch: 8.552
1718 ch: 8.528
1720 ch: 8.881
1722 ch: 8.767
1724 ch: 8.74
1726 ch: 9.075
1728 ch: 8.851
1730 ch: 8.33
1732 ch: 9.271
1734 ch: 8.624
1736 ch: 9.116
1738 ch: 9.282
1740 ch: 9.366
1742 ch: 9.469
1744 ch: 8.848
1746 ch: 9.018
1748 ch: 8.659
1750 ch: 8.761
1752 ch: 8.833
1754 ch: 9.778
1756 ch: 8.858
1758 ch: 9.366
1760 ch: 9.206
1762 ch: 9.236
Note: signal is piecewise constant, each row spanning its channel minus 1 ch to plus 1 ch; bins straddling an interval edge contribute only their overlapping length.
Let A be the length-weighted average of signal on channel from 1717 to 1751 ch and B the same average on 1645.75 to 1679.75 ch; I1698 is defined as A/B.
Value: 1.19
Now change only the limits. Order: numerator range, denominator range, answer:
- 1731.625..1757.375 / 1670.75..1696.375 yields 1.12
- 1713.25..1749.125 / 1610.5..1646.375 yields 1.32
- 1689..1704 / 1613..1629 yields 1.31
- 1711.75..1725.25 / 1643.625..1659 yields 1.20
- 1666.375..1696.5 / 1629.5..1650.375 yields 1.16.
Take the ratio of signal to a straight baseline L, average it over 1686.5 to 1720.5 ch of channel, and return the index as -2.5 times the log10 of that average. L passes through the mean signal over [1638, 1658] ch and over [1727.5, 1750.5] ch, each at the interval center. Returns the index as -0.070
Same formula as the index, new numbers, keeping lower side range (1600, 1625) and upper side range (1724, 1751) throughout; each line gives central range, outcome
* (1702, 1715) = -0.09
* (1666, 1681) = 0.01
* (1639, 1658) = 0.02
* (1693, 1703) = -0.07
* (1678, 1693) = -0.02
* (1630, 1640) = 0.04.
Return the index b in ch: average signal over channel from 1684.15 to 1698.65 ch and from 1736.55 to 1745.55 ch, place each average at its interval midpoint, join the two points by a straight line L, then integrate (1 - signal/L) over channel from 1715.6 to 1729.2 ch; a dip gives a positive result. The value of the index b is 0.3 ch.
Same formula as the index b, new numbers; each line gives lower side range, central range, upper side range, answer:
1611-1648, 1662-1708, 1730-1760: -2.08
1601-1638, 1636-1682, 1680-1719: 1.83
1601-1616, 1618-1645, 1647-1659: 0.76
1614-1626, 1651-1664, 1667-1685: 0.22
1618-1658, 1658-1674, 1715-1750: -0.01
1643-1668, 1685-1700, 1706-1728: -0.63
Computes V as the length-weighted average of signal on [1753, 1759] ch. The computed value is 9.33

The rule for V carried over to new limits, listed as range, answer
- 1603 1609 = 6.8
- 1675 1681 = 7.58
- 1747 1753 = 8.75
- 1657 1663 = 7.23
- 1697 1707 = 9.08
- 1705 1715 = 9.12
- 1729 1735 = 8.74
